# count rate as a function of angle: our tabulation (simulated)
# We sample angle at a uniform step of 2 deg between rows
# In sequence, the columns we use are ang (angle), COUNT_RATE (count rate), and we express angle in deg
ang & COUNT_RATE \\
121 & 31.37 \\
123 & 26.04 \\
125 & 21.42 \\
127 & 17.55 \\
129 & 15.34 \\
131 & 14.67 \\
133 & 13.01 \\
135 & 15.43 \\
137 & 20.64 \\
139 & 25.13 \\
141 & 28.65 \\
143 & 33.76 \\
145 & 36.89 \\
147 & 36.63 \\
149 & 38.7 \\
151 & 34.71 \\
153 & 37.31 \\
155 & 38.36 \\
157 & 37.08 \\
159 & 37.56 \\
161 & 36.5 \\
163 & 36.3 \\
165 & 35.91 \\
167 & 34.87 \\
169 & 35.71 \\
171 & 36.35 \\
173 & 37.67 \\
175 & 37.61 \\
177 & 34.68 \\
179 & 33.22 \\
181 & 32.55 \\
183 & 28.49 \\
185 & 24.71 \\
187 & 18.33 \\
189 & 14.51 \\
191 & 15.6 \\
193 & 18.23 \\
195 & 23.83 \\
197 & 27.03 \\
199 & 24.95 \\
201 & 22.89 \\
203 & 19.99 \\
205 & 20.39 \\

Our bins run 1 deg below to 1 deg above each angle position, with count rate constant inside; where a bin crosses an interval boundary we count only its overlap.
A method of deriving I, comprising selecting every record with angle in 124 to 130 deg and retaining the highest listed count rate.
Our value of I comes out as 21.42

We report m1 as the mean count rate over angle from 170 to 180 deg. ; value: 35.9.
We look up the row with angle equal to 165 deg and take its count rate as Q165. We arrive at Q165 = 35.91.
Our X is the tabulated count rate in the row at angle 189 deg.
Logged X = 14.51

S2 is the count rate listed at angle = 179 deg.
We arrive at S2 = 33.22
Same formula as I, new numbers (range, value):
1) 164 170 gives 35.91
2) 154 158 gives 38.36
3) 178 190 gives 33.22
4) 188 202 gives 27.03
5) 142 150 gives 38.7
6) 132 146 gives 36.89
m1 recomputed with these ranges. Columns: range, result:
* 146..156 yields 37.1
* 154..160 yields 37.7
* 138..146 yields 31.1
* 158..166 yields 36.6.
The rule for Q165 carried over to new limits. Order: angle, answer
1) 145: 36.89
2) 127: 17.55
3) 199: 24.95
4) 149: 38.7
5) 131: 14.67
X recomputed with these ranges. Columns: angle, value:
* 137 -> 20.64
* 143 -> 33.76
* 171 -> 36.35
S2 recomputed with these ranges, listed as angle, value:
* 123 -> 26.04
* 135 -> 15.43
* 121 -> 31.37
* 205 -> 20.39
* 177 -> 34.68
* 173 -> 37.67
